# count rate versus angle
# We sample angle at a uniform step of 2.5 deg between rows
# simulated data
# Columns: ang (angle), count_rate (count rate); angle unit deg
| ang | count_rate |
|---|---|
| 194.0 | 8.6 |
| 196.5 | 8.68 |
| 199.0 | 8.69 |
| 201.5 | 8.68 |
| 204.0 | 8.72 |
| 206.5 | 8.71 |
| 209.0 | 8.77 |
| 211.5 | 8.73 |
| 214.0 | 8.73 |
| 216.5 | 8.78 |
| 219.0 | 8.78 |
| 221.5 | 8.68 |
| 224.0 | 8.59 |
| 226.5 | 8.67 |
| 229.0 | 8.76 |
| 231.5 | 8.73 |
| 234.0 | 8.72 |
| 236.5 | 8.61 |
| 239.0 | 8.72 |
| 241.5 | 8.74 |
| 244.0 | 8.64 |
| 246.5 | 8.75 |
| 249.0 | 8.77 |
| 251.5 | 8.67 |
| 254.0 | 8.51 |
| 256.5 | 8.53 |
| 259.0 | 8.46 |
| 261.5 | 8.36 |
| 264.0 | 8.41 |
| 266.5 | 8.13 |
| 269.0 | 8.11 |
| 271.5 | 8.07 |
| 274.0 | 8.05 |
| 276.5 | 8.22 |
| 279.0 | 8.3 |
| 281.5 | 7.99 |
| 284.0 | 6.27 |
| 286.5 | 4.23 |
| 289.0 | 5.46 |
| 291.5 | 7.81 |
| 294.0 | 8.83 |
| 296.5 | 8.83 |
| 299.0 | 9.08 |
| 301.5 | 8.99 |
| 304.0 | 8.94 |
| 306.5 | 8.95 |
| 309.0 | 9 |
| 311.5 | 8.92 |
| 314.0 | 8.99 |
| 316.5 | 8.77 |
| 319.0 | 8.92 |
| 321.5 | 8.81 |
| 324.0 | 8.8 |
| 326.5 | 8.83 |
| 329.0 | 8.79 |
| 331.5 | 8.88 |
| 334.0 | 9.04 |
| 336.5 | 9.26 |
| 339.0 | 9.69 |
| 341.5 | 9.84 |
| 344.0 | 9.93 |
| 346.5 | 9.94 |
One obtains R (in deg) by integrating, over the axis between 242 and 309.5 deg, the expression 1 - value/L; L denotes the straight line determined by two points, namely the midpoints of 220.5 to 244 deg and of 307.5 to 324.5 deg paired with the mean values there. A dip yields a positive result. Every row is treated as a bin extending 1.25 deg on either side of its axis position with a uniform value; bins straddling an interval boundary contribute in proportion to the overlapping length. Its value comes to 4.9 deg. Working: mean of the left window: 8.69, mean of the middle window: 8.16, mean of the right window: 8.89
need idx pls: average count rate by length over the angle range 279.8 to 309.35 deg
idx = 7.84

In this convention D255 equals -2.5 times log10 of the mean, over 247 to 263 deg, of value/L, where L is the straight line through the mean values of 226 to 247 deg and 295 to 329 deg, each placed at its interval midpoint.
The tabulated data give 0.02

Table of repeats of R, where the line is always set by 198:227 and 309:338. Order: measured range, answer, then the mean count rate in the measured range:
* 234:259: 0.3 deg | 8.65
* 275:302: 3.8 deg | 7.6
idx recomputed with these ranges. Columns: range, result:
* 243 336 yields 8.36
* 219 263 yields 8.64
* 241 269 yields 8.52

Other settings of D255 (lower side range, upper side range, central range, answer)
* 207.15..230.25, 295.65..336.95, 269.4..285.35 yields 0.13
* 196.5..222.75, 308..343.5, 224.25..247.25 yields 0.01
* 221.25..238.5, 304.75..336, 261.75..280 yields 0.08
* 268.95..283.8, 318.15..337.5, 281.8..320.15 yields 0.04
